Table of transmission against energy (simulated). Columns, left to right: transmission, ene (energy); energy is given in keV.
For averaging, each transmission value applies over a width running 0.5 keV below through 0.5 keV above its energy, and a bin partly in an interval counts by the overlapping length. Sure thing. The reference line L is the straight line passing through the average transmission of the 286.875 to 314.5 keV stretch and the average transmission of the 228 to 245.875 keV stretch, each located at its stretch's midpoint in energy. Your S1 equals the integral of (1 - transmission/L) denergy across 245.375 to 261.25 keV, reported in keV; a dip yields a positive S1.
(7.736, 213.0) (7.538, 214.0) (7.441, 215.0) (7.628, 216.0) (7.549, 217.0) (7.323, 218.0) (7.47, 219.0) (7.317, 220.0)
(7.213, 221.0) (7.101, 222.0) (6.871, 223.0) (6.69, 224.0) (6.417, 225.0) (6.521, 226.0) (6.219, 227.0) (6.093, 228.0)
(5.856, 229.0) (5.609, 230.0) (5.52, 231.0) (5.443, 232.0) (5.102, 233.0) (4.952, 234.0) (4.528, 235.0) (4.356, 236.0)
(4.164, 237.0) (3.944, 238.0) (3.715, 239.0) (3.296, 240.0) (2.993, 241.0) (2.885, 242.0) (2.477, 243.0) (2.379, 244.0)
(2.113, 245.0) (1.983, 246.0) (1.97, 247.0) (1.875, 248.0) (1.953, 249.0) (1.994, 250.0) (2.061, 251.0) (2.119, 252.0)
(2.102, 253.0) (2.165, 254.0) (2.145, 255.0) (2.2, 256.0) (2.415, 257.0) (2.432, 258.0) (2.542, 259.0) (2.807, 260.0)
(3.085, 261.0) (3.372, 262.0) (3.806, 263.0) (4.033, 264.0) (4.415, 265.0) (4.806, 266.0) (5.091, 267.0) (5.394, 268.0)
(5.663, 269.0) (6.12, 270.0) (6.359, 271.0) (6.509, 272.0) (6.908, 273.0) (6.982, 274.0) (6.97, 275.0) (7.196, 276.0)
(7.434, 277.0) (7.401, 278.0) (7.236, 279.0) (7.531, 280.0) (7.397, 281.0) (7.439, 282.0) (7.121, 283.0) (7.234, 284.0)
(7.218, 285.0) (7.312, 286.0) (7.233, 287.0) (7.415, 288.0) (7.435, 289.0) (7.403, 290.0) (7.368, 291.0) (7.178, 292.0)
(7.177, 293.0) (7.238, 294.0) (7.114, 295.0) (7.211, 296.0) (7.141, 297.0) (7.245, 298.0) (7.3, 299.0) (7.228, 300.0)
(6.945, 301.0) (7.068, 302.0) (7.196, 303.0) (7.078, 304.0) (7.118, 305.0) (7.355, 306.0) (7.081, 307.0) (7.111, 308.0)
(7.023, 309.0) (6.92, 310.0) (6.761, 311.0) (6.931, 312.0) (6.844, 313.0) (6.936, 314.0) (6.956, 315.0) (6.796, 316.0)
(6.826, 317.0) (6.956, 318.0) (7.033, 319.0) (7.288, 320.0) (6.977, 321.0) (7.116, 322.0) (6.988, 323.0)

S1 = 8.7 keV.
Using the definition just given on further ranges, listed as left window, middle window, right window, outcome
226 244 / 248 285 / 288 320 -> 6.8 keV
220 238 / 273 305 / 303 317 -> -2.7 keV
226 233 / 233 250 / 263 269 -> 7.3 keV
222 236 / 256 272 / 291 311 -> 5.7 keV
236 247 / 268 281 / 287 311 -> -3.4 keV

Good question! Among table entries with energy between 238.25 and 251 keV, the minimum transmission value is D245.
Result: 1.875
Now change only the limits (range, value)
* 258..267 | 2.432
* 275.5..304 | 6.945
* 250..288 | 1.994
